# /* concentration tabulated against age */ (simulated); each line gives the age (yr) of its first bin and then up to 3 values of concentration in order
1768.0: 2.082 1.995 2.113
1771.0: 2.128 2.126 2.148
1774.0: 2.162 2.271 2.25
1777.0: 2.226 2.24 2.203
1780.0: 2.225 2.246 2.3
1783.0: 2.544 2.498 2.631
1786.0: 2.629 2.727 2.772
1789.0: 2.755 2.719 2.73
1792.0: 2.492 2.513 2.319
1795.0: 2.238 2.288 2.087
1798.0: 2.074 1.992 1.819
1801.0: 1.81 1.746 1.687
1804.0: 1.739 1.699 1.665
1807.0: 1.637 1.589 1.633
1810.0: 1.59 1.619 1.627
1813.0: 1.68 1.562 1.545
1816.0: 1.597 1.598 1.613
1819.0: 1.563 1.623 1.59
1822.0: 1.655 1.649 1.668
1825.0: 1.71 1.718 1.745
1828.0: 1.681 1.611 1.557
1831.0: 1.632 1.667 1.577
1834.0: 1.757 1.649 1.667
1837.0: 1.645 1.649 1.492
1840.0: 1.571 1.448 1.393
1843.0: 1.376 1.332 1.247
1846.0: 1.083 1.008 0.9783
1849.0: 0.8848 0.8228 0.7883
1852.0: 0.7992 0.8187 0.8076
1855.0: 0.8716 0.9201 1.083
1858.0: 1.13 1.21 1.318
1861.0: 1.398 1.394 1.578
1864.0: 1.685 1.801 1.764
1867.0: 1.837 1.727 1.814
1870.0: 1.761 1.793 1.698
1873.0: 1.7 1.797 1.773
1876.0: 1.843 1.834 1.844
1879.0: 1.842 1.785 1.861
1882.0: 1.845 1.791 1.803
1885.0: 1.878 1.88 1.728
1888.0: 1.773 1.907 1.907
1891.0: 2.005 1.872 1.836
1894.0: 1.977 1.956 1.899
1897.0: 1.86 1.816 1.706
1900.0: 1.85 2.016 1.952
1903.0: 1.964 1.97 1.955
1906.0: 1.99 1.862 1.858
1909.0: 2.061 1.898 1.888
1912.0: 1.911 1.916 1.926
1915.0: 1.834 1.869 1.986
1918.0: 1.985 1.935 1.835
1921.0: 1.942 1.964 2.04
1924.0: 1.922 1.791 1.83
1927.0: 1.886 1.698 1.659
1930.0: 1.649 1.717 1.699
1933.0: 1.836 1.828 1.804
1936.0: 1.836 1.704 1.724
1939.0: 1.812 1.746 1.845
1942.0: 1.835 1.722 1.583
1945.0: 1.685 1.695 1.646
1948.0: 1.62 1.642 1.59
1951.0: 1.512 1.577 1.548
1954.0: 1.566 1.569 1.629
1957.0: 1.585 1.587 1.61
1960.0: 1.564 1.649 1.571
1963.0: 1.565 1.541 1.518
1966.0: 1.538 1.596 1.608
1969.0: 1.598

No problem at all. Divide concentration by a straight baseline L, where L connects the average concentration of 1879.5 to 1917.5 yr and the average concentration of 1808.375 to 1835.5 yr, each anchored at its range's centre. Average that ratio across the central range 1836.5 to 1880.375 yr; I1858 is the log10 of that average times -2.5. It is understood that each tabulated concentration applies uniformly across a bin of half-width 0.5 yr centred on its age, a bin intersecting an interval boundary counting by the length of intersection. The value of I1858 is 0.24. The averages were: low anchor 1.63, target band 1.42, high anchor 1.89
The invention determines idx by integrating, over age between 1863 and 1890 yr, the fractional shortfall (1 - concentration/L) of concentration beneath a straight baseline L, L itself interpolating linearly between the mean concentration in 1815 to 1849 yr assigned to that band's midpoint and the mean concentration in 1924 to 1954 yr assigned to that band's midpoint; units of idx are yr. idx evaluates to -3.20 yr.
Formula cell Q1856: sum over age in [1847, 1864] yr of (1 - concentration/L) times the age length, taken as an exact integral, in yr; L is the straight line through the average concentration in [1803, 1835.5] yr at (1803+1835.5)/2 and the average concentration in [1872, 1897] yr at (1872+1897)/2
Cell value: 6.7 yr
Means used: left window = 1.64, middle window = 1.07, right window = 1.84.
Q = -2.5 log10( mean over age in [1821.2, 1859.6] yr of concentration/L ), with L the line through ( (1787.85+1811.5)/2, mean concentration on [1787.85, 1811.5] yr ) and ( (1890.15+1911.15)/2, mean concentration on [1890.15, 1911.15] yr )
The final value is 0.42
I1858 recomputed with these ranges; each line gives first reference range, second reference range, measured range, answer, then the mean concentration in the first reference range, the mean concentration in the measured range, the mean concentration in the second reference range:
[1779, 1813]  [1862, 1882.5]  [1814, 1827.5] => 0.23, 2.13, 1.63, 1.77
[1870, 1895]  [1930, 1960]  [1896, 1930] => -0.08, 1.83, 1.89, 1.68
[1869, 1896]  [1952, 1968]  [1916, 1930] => -0.11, 1.84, 1.87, 1.58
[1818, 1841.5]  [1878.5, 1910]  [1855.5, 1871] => 0.17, 1.63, 1.5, 1.88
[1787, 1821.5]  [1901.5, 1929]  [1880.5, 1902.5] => 0.03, 1.93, 1.87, 1.91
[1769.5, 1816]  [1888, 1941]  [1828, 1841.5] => 0.25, 2.11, 1.61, 1.87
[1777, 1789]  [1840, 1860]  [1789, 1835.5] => 0.02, 2.46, 1.81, 1.07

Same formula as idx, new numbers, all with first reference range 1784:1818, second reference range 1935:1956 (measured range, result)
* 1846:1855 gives 4.9 yr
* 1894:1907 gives -0.9 yr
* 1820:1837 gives 2.6 yr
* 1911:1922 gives -1.1 yr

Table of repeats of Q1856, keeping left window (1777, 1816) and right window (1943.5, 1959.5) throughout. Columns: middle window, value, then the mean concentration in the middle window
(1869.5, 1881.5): 0.3 yr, 1.79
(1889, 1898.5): -0.6 yr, 1.9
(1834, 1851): 5.5 yr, 1.32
